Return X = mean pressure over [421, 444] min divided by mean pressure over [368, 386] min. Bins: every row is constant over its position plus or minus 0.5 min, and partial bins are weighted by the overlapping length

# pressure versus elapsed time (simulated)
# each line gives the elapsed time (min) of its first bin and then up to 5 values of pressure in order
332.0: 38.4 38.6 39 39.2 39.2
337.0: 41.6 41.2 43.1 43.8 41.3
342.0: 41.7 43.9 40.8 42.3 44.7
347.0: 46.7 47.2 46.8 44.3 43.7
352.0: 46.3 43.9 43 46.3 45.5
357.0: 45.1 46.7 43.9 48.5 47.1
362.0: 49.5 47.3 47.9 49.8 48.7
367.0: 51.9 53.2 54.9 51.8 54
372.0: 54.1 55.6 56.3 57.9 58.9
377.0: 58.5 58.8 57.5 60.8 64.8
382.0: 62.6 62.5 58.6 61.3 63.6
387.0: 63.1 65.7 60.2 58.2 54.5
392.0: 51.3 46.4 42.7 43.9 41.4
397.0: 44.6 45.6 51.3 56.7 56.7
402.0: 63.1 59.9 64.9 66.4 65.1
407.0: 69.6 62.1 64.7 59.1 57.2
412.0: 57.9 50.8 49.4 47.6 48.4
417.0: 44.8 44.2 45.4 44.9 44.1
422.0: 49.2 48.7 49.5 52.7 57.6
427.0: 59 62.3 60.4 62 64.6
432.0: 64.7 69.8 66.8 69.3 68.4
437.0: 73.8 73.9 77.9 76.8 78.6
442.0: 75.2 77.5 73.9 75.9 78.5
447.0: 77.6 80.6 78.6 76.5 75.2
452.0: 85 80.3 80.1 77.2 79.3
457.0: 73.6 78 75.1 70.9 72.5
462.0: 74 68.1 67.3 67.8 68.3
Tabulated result 1.12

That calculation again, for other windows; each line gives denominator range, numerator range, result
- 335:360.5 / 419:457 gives 1.56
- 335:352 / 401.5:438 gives 1.35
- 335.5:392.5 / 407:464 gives 1.30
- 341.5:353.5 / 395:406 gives 1.24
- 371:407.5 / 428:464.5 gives 1.29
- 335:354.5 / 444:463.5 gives 1.77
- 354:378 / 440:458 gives 1.53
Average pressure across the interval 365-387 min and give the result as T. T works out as 57.4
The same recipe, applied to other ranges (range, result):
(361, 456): 60.4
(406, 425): 52.4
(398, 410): 61.1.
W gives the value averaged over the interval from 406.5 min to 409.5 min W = 65.5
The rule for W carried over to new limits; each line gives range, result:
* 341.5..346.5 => 42.7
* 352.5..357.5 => 44.8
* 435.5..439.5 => 73.5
